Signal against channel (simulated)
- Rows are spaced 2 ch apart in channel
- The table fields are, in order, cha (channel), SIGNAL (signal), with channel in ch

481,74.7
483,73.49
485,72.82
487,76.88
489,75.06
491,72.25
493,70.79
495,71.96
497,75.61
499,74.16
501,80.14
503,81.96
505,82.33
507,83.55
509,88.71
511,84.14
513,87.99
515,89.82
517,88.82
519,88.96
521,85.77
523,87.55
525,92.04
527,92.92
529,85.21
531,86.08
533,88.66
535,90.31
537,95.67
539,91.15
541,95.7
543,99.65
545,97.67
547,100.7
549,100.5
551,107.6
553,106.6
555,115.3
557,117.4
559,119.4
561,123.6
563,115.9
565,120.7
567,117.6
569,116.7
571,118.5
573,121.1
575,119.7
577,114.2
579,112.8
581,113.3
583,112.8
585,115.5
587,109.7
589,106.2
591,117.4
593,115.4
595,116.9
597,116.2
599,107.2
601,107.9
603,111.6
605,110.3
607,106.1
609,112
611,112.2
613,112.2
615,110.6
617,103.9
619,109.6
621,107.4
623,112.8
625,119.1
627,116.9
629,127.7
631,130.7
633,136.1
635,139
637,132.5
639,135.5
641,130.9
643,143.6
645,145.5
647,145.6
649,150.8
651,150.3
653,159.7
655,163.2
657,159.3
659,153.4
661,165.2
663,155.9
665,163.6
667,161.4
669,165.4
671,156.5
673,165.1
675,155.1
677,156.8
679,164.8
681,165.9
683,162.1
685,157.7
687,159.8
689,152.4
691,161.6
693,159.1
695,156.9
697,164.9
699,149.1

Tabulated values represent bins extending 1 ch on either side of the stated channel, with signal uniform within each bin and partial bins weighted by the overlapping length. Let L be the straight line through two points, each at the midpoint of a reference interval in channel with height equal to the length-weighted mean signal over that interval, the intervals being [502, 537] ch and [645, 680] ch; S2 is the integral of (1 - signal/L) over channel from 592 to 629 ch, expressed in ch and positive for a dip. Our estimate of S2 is 5.7 ch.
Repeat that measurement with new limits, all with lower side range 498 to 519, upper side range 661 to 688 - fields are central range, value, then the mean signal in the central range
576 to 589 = 0.65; 113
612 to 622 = 1.91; 109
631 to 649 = 0.77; 139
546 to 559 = -0.51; 109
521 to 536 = 0.77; 88.8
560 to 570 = -0.77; 119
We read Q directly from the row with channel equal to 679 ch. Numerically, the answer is 164.8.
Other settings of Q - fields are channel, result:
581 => 113.3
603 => 111.6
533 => 88.66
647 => 145.6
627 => 116.9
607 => 106.1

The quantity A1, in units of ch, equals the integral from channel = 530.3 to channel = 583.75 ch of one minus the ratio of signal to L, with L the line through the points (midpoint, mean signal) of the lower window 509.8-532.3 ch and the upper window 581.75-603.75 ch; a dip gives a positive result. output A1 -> -4.1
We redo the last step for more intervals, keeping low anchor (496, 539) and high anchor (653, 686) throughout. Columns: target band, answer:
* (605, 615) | 1.59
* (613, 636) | 3.27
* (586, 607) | 2.23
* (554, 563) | -1.03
